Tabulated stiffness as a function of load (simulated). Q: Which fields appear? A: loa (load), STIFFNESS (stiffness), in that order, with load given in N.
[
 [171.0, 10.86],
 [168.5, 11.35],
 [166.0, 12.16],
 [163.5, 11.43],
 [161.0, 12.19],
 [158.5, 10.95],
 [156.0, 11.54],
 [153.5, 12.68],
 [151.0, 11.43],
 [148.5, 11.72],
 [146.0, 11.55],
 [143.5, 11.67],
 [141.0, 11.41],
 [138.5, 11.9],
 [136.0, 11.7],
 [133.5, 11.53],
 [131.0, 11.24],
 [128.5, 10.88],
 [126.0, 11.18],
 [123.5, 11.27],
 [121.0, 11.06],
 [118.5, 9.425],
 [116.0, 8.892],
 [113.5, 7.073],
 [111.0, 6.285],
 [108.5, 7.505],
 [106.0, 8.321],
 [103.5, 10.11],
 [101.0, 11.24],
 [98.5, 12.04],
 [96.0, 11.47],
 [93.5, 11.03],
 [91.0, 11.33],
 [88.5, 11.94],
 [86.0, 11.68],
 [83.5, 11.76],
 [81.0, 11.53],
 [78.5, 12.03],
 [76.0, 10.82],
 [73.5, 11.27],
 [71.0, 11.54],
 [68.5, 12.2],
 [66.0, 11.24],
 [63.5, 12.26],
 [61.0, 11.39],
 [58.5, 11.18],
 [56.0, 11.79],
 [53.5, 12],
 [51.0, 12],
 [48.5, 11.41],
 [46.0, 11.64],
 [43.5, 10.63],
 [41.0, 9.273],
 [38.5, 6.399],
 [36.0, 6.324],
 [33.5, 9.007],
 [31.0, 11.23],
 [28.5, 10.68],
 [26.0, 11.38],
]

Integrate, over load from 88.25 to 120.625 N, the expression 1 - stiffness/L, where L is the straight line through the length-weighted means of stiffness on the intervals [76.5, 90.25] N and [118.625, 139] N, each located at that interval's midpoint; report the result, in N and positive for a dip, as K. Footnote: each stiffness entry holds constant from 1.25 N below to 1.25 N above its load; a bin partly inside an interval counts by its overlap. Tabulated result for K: 5.0 N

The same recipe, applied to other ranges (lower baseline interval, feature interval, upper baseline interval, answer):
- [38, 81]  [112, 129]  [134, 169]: 2.5 N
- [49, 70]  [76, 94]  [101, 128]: -1.7 N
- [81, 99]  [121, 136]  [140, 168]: 0.5 N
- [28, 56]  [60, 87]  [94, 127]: -4.6 N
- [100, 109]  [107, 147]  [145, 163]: 0.9 N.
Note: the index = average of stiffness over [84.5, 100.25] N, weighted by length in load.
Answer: 11.6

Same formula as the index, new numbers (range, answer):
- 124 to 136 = 11.3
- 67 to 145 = 10.8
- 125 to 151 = 11.5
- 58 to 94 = 11.6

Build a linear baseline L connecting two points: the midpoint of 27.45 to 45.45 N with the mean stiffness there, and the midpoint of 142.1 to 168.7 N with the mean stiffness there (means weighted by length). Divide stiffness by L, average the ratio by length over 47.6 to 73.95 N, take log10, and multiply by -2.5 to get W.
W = -0.20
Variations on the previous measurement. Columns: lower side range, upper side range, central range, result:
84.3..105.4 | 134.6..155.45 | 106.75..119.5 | 0.41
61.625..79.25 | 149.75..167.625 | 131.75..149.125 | 0.01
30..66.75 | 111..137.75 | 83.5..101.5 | -0.12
